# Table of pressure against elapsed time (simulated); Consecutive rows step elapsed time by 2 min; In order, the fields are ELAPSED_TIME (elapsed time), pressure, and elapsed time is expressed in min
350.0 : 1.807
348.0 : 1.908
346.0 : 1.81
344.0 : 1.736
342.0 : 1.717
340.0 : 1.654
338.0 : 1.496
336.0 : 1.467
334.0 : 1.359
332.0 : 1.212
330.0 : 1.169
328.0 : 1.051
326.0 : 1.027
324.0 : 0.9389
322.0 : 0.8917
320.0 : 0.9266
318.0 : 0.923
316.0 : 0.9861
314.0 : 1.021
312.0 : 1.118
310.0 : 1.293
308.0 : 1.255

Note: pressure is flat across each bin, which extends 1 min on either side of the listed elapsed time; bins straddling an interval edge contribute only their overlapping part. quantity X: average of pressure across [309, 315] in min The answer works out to 1.14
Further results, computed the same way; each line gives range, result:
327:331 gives 1.11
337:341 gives 1.57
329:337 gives 1.3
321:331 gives 1.02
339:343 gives 1.69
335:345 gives 1.61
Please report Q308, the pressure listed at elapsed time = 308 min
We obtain 1.255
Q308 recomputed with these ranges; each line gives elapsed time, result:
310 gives 1.293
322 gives 0.8917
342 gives 1.717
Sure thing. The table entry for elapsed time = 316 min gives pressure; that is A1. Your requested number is 0.9861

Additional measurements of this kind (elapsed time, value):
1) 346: 1.81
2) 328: 1.051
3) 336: 1.467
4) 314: 1.021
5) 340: 1.654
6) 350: 1.807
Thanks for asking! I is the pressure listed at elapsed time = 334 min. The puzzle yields 1.359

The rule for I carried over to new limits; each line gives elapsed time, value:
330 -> 1.169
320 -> 0.9266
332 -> 1.212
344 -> 1.736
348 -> 1.908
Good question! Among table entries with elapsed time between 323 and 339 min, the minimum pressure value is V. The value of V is 0.9389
